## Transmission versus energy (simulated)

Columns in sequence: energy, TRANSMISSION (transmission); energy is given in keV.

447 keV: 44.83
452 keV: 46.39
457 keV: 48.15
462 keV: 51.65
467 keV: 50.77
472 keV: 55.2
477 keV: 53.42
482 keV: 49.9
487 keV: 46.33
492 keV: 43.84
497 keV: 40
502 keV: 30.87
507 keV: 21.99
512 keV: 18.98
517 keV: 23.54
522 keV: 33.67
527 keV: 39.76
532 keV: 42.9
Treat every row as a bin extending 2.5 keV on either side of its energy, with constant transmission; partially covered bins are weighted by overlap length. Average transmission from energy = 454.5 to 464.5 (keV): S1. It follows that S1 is 49.9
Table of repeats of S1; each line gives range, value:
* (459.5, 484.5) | 52.2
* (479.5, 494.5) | 46.7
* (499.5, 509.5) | 26.4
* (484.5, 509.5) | 36.6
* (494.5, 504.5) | 35.4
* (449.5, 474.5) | 50.4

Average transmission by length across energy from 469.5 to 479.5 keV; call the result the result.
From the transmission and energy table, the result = 54.3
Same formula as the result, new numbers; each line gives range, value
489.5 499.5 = 41.9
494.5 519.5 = 27.1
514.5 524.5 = 28.6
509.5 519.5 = 21.3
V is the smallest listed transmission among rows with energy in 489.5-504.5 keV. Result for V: 30.87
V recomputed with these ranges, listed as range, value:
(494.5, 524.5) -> 18.98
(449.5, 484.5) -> 46.39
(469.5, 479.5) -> 53.42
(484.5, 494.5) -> 43.84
